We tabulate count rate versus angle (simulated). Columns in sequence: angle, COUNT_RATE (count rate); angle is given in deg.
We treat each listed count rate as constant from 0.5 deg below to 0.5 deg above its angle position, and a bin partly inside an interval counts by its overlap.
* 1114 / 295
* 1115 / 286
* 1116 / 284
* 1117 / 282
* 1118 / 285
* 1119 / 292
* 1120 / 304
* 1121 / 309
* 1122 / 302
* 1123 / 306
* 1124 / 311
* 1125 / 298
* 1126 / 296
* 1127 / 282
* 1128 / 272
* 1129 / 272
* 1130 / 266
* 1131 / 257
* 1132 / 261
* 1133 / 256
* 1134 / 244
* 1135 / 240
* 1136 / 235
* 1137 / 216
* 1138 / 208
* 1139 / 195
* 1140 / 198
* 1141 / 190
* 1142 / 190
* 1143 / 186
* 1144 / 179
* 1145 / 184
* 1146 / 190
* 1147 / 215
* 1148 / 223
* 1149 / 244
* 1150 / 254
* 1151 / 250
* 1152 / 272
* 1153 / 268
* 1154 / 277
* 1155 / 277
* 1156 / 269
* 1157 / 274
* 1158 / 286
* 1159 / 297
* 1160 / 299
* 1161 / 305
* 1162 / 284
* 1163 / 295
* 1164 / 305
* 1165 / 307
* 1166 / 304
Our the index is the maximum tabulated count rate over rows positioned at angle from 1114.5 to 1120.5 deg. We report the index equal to 304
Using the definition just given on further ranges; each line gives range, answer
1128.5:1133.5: 272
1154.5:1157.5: 277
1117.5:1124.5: 311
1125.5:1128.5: 296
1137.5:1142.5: 208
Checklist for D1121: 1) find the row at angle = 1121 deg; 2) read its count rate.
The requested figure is 309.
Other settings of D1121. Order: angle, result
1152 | 272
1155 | 277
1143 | 186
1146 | 190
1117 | 282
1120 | 304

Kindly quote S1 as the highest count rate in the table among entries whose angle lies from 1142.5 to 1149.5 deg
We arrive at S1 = 244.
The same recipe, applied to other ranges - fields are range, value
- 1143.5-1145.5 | 184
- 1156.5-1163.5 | 305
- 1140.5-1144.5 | 190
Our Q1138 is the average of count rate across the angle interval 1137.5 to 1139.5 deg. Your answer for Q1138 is 202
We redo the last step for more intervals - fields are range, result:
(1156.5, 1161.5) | 292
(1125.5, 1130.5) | 278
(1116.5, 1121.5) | 294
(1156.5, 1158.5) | 280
